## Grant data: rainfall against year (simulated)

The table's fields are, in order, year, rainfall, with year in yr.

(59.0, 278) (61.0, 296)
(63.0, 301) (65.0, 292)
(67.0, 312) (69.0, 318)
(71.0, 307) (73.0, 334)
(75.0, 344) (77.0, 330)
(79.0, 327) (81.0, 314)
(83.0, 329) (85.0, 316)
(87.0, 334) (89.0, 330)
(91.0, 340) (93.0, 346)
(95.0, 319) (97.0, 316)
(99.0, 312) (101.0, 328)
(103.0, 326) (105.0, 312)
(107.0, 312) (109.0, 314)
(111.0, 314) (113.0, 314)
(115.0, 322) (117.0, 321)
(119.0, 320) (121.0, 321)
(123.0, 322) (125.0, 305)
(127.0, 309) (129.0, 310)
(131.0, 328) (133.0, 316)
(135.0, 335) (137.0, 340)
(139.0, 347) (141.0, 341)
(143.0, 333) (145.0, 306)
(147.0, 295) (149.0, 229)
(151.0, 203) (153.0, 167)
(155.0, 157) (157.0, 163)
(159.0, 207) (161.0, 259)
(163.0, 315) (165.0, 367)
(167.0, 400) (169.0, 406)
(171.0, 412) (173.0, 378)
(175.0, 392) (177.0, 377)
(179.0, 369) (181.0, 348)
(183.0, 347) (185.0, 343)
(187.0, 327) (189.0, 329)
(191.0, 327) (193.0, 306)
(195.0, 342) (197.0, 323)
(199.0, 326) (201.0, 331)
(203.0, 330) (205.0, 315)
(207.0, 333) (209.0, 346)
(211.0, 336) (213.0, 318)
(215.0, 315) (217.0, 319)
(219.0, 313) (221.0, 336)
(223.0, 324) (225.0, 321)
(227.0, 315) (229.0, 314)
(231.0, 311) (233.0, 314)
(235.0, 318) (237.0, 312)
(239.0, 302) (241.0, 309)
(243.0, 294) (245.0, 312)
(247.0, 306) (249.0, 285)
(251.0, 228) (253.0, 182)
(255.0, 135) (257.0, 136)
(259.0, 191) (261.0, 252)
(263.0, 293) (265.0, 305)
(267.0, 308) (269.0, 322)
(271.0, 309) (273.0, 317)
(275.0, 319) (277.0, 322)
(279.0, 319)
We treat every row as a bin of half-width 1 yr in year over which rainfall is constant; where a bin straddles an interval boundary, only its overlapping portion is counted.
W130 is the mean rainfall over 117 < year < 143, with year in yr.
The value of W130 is 325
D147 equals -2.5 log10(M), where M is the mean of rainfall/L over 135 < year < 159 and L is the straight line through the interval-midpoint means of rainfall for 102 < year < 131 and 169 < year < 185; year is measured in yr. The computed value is 0.29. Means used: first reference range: 316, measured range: 263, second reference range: 375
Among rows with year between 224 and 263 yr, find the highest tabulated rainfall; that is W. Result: 321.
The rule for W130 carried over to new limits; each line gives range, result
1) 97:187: 315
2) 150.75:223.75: 320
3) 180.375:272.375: 302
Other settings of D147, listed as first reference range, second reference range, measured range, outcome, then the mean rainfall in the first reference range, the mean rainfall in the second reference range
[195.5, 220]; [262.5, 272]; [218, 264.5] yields 0.14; 326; 308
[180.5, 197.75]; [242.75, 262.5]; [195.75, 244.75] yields -0.14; 332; 231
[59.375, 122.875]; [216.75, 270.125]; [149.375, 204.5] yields -0.06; 320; 283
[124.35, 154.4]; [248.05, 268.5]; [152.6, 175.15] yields -0.08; 296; 234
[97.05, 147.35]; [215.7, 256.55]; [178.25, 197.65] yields -0.11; 320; 291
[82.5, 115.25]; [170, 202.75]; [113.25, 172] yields 0.11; 323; 348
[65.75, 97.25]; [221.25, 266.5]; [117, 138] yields -0.03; 326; 277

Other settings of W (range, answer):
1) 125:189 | 412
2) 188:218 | 346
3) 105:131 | 328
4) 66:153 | 347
